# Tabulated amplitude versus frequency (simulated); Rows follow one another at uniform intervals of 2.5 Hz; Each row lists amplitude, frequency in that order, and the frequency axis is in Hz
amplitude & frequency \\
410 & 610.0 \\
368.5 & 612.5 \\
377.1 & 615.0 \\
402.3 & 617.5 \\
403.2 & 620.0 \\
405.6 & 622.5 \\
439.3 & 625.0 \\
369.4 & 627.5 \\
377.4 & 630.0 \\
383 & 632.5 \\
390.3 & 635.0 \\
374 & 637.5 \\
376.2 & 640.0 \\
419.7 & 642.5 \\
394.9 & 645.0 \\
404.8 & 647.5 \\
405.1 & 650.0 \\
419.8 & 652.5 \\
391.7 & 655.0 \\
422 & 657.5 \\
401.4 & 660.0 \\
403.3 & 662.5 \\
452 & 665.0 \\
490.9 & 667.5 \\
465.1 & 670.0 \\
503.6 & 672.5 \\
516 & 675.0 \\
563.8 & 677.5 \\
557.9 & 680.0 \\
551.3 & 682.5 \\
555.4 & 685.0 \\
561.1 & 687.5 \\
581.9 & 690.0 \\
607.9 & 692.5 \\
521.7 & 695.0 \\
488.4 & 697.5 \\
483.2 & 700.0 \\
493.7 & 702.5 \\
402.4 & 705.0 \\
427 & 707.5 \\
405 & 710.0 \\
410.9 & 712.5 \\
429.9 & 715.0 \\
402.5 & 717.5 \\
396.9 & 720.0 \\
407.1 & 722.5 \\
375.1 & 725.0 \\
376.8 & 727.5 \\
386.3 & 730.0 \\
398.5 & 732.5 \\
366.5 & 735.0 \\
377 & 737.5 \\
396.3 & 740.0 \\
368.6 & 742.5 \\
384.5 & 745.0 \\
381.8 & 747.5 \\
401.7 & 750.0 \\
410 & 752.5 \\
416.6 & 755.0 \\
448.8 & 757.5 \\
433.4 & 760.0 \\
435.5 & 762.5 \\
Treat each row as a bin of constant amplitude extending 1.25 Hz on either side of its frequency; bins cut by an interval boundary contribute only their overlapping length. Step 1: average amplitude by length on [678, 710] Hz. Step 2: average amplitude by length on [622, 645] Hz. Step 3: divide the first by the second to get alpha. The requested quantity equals 1.31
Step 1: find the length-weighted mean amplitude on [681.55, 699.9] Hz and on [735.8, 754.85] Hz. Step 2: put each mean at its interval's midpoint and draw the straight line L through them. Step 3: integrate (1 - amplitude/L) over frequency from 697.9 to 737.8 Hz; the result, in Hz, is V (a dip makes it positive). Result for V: 5.0 Hz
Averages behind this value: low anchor 548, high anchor 390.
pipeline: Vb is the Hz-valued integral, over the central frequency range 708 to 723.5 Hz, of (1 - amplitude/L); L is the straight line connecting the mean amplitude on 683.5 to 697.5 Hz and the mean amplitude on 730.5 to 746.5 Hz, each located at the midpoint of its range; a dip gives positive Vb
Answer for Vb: 1.9 Hz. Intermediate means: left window 558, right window 382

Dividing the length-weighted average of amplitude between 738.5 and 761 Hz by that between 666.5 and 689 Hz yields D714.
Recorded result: 0.8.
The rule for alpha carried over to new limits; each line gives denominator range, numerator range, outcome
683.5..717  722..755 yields 0.79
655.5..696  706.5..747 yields 0.78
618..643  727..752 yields 0.98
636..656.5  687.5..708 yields 1.27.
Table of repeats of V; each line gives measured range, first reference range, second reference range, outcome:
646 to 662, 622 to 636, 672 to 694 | 2.1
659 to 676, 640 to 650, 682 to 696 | 0.9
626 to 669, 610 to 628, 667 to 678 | 4.7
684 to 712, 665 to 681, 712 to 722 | -2.8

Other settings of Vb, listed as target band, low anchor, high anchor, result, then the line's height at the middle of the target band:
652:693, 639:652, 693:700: -3.01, 460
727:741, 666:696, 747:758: 1.91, 444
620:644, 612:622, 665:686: 1.69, 424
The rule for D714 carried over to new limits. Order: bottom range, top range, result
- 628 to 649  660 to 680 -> 1.24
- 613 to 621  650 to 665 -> 1.05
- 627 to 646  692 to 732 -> 1.13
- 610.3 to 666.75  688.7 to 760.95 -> 1.07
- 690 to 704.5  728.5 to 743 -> 0.74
